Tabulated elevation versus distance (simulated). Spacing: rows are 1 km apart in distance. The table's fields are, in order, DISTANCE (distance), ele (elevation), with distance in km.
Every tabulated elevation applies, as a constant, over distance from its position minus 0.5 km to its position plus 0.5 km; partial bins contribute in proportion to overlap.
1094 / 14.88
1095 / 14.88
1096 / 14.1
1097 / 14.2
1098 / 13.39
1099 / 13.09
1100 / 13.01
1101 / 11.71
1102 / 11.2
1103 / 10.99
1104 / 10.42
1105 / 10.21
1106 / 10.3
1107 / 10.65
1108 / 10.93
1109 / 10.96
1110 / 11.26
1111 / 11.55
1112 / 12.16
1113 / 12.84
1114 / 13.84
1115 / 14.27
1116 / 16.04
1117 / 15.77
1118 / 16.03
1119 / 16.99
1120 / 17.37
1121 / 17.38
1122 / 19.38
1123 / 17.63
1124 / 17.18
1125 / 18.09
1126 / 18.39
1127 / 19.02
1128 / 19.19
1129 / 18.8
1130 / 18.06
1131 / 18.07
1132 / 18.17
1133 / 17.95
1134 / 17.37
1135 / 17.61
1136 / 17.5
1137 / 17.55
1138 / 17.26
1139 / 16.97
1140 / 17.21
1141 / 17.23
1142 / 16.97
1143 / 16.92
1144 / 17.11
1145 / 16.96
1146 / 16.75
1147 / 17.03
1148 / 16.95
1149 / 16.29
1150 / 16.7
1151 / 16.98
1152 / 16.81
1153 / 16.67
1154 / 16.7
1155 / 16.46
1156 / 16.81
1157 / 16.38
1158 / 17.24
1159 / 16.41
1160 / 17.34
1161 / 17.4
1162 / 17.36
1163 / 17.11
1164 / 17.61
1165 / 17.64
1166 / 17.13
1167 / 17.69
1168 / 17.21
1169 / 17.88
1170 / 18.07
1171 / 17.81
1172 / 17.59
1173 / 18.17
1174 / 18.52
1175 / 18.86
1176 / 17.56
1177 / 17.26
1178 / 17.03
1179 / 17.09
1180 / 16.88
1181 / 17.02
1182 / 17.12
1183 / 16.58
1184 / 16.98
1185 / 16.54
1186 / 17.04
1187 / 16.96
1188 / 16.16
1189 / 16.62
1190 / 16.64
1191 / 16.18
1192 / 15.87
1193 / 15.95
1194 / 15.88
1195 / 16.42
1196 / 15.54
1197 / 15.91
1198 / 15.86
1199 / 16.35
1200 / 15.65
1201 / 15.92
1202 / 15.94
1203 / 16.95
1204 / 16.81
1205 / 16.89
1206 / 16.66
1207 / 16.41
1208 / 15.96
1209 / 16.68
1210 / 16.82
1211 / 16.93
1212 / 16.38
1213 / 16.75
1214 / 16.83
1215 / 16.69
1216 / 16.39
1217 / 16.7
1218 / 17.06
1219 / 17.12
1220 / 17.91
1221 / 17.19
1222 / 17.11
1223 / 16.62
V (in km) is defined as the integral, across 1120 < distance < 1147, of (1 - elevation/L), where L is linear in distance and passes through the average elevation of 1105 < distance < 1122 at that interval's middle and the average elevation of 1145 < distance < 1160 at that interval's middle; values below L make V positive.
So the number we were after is -4.4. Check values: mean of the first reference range 13.7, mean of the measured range 17.7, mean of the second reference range 16.8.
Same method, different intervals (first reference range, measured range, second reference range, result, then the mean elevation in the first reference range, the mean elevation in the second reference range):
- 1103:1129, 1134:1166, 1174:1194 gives -2.52 km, 14.7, 16.9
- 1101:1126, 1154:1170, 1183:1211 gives -1.92 km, 13.9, 16.4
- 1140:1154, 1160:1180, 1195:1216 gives -1.10 km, 16.9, 16.4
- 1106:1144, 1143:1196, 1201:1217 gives -2.02 km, 16.2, 16.6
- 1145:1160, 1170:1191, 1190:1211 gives -0.96 km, 16.8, 16.3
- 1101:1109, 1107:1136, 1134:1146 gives -4.65 km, 10.8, 17.2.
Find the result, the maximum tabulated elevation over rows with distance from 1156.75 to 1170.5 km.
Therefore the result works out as 18.07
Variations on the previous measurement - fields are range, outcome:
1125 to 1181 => 19.19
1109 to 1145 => 19.38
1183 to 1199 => 17.04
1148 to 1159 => 17.24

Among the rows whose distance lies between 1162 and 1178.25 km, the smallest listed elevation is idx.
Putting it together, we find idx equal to 17.03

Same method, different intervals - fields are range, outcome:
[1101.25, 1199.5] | 10.21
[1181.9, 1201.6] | 15.54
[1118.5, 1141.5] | 16.97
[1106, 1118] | 10.3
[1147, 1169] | 16.29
